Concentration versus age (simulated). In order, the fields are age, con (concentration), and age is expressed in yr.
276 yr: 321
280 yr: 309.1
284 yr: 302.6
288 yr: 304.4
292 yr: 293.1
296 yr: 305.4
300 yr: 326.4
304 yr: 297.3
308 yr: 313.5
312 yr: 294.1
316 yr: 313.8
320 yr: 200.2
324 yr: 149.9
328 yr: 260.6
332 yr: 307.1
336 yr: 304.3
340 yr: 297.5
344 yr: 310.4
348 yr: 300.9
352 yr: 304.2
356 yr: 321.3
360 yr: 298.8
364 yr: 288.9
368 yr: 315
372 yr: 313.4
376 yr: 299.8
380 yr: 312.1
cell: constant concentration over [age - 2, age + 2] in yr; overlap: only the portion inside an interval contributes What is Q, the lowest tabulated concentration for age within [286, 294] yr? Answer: 293.1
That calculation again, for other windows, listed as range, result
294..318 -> 294.1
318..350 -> 149.9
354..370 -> 288.9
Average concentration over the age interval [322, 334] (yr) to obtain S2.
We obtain 239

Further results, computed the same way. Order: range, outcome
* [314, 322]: 257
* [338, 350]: 303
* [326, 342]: 292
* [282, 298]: 301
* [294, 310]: 311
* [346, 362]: 306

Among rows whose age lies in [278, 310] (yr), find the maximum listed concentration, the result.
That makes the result 326.4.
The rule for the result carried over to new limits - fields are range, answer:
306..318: 313.8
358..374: 315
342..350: 310.4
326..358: 321.3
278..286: 309.1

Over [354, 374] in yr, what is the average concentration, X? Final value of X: 307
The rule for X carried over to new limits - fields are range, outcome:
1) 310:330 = 244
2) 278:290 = 305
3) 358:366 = 294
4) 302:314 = 302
